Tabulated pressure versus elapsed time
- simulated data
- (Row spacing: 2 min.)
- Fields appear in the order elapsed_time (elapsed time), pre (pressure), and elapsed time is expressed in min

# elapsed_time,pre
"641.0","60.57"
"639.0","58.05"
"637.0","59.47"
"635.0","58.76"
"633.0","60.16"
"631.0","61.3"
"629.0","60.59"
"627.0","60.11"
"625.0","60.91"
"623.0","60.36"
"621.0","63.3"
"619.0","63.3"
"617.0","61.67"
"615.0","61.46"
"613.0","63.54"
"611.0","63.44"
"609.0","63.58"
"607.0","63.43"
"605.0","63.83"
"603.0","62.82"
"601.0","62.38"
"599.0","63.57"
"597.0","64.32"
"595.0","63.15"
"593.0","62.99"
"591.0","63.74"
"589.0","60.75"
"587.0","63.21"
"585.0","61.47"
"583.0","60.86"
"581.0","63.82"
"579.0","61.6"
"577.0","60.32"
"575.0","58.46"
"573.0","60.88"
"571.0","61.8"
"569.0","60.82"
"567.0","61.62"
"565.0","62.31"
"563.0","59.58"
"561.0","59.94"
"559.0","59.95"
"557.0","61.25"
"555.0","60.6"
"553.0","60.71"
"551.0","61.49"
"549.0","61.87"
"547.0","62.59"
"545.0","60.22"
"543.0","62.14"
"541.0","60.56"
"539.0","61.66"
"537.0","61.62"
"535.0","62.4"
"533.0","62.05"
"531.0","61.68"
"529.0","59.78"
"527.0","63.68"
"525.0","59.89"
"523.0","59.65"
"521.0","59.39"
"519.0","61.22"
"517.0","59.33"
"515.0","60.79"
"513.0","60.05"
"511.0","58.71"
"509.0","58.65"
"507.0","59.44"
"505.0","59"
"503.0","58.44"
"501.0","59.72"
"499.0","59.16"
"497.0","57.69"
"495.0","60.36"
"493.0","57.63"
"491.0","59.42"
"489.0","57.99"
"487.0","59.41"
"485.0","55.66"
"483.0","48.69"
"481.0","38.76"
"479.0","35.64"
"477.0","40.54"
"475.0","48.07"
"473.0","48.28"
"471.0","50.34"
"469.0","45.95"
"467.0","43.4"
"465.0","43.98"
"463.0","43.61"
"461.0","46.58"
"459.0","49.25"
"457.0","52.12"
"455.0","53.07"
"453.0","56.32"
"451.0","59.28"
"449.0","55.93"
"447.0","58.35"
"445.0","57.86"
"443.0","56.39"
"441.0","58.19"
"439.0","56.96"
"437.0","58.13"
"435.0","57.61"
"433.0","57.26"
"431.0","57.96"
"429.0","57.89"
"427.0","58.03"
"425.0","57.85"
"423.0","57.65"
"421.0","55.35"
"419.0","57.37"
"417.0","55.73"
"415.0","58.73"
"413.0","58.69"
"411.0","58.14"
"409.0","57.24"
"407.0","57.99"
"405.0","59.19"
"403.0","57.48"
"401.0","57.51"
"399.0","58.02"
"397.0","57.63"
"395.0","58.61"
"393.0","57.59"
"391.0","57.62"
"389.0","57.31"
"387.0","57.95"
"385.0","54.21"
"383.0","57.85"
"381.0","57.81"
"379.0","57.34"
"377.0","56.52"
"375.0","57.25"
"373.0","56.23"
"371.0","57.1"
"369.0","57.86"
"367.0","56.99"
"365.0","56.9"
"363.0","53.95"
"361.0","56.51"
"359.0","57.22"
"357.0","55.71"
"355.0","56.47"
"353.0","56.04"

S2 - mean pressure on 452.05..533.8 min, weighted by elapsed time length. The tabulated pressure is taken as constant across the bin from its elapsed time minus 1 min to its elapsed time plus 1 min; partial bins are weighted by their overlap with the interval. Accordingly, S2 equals 54.5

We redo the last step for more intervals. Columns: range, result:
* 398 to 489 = 53.7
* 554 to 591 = 61.1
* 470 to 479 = 45.6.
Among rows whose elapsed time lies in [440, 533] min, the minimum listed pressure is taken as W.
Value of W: 35.64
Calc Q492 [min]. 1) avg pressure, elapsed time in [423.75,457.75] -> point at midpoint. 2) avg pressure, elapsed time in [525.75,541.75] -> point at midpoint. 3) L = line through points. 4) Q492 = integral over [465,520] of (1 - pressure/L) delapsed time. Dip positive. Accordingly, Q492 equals 5.3 min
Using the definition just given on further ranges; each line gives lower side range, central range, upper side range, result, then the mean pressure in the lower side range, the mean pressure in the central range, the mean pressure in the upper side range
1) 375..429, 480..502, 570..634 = 1.4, 57.5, 55.9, 62.1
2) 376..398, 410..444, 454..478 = -3.5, 57.3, 57.5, 47.1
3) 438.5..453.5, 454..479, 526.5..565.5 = 5.0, 57.5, 46.6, 61.3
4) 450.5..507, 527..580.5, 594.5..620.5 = -2.6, 51.8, 61.1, 63.1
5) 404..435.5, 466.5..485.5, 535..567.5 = 4.4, 57.7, 45.3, 61.2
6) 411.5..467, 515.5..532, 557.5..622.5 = -0.4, 55.2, 60.6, 62.1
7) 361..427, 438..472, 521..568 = 3.8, 57.3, 52.2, 61.1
